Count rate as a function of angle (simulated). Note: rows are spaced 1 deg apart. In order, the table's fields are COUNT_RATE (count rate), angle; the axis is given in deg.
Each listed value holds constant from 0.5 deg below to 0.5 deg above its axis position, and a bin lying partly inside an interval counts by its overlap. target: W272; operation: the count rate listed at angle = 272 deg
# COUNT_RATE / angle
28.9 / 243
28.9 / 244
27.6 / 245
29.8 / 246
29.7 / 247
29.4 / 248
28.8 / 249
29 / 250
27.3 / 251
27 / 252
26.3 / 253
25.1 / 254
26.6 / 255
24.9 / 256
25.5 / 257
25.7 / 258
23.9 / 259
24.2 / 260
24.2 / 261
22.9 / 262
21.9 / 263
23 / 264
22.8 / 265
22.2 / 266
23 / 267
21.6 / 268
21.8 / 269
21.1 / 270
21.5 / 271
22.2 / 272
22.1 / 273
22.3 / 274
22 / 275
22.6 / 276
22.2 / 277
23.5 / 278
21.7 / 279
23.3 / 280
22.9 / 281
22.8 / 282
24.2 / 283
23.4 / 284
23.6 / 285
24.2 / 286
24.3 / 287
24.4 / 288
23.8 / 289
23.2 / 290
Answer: 22.2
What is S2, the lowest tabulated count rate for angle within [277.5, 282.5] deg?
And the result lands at 21.7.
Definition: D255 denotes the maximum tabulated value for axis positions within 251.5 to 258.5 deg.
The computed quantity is 27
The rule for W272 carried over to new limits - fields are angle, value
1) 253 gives 26.3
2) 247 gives 29.7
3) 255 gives 26.6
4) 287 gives 24.3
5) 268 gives 21.6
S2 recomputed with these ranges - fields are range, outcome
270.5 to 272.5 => 21.5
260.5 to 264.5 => 21.9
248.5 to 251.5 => 27.3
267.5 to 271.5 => 21.1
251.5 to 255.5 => 25.1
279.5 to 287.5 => 22.8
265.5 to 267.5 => 22.2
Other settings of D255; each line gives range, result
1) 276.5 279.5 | 23.5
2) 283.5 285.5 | 23.6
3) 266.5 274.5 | 23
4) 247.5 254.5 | 29.4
